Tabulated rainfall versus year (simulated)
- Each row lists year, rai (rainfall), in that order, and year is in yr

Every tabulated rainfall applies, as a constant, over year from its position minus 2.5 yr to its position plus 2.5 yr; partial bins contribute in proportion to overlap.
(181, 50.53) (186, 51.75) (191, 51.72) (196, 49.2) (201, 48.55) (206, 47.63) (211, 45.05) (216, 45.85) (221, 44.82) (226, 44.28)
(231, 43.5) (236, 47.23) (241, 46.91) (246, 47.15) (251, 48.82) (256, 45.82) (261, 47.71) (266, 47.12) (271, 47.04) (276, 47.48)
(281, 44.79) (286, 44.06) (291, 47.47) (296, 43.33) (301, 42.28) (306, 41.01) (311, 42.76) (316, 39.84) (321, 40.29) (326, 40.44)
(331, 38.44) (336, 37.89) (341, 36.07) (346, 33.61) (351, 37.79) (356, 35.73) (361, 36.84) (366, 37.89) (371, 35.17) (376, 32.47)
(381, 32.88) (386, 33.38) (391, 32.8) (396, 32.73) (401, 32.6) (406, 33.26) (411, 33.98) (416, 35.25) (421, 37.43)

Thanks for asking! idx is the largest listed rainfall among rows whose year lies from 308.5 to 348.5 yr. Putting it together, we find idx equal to 42.76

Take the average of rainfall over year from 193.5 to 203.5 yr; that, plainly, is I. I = 48.9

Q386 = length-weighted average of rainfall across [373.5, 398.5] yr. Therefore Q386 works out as 32.9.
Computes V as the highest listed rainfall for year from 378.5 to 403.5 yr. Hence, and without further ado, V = 33.38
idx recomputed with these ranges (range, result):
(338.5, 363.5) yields 37.79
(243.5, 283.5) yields 48.82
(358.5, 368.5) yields 37.89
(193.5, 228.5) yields 49.2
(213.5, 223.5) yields 45.85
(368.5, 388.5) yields 35.17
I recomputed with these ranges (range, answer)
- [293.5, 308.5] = 42.2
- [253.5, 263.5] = 46.8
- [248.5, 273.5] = 47.3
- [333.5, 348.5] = 35.9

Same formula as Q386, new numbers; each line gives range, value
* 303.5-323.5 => 41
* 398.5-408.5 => 32.9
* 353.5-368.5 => 36.8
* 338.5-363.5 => 36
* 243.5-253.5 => 48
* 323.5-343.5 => 38.2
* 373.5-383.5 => 32.7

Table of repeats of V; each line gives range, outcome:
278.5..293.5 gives 47.47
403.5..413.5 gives 33.98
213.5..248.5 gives 47.23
